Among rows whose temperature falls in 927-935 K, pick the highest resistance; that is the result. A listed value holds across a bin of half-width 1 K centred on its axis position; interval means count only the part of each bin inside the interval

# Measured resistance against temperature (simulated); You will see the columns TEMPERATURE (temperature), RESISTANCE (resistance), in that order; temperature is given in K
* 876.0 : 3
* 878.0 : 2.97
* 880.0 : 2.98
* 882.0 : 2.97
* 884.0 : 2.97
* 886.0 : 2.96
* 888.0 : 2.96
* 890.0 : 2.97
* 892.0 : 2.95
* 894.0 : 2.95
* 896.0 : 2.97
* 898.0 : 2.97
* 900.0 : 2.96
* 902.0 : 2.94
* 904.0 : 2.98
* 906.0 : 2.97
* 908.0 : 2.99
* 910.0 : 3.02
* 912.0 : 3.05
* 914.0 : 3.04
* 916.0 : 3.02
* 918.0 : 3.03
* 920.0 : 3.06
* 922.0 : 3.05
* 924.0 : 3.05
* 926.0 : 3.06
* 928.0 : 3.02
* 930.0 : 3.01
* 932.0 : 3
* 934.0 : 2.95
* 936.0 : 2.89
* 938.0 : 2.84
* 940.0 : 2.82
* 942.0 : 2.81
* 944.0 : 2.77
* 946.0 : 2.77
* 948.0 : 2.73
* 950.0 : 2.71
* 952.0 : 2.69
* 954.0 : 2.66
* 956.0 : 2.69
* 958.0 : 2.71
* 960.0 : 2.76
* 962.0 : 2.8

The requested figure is 3.02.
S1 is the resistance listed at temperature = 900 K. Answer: 2.96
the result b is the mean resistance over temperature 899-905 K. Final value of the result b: 2.96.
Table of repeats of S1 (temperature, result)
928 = 3.02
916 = 3.02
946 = 2.77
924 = 3.05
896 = 2.97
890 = 2.97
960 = 2.76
